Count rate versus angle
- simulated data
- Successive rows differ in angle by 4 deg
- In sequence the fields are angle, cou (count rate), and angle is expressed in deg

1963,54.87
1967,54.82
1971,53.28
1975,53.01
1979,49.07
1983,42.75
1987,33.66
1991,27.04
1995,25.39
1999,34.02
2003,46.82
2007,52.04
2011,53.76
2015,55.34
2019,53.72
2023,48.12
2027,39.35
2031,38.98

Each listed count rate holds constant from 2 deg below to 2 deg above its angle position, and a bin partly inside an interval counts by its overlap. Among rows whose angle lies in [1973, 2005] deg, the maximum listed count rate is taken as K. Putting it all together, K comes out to 53.01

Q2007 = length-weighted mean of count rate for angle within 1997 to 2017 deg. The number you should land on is 48.4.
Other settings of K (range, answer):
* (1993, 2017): 55.34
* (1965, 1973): 54.82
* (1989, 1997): 27.04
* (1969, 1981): 53.28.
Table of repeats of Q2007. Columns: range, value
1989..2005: 33.3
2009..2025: 52.7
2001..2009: 49.4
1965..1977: 53.7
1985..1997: 28.7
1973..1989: 44.6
